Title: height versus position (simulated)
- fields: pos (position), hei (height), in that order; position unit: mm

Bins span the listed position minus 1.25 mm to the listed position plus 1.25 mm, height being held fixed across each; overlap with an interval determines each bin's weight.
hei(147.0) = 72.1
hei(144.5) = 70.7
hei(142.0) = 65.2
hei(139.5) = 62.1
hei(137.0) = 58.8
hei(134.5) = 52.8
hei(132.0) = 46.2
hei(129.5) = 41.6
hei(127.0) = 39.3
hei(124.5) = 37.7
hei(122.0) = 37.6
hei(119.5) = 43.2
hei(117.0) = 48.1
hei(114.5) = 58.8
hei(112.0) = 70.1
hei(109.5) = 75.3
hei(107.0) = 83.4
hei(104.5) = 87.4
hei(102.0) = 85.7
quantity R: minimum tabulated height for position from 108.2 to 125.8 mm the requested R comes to 37.6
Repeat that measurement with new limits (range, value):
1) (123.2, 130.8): 37.7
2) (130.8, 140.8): 46.2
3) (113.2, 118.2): 48.1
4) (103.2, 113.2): 70.1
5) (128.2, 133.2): 41.6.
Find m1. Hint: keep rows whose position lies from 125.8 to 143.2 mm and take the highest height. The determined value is 65.2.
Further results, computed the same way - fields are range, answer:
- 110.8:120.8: 70.1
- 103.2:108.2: 87.4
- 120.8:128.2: 39.3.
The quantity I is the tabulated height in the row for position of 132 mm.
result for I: 46.2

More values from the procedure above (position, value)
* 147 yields 72.1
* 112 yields 70.1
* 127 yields 39.3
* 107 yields 83.4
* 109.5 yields 75.3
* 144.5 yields 70.7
